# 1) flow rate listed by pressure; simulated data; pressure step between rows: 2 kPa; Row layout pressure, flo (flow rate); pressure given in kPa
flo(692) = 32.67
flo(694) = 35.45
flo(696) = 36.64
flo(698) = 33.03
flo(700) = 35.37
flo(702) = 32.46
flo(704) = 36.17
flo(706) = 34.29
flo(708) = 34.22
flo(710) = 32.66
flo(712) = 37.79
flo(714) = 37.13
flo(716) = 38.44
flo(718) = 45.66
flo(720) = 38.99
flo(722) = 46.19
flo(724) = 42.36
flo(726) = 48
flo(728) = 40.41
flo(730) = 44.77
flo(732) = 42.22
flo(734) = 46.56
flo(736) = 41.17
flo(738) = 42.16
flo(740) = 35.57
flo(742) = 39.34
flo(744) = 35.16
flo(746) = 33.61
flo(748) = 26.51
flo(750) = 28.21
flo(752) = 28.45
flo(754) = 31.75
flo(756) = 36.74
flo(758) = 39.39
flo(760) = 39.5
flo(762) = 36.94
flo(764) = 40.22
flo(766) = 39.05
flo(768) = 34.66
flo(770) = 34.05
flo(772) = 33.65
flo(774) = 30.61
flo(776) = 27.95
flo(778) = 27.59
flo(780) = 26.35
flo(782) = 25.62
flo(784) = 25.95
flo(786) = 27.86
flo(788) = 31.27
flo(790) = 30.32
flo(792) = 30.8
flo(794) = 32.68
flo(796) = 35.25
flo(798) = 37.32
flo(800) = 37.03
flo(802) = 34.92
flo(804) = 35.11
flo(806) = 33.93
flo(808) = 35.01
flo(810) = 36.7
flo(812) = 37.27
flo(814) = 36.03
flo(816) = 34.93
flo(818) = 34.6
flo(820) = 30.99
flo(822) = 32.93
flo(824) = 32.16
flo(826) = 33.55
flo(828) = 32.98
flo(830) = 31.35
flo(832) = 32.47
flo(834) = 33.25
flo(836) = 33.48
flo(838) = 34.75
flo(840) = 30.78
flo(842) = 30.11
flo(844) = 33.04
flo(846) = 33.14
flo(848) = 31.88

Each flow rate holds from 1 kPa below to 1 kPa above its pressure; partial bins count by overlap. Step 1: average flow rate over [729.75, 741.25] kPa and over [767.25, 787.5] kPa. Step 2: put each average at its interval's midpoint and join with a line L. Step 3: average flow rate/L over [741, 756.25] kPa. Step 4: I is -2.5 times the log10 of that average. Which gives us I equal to 0.18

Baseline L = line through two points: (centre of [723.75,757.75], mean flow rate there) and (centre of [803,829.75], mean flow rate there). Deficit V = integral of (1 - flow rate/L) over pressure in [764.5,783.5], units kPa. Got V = 2.66 kPa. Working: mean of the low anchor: 37.8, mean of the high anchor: 34.2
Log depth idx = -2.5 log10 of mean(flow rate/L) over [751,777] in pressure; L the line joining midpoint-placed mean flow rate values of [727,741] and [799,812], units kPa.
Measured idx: 0.13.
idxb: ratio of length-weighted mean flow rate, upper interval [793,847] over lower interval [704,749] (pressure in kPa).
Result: 0.9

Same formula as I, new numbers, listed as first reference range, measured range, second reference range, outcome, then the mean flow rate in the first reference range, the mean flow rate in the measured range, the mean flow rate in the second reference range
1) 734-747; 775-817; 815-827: 0.08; 38.5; 32.4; 33.2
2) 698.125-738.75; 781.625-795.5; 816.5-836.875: 0.19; 39.7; 29.6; 32.8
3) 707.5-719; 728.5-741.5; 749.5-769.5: -0.14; 37.8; 41.9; 35.6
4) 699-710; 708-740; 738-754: -0.22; 34.3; 41.2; 33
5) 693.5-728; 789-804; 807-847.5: 0.02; 38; 34.1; 33.5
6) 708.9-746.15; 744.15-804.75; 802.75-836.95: 0.14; 40.6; 32.7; 33.9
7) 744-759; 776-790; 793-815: 0.23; 32.3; 27.7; 35.6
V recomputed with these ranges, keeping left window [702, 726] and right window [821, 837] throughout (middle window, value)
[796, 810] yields -0.6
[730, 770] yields 0.0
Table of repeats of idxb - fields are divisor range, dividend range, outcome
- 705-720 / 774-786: 0.73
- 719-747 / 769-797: 0.73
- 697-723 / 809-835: 0.91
